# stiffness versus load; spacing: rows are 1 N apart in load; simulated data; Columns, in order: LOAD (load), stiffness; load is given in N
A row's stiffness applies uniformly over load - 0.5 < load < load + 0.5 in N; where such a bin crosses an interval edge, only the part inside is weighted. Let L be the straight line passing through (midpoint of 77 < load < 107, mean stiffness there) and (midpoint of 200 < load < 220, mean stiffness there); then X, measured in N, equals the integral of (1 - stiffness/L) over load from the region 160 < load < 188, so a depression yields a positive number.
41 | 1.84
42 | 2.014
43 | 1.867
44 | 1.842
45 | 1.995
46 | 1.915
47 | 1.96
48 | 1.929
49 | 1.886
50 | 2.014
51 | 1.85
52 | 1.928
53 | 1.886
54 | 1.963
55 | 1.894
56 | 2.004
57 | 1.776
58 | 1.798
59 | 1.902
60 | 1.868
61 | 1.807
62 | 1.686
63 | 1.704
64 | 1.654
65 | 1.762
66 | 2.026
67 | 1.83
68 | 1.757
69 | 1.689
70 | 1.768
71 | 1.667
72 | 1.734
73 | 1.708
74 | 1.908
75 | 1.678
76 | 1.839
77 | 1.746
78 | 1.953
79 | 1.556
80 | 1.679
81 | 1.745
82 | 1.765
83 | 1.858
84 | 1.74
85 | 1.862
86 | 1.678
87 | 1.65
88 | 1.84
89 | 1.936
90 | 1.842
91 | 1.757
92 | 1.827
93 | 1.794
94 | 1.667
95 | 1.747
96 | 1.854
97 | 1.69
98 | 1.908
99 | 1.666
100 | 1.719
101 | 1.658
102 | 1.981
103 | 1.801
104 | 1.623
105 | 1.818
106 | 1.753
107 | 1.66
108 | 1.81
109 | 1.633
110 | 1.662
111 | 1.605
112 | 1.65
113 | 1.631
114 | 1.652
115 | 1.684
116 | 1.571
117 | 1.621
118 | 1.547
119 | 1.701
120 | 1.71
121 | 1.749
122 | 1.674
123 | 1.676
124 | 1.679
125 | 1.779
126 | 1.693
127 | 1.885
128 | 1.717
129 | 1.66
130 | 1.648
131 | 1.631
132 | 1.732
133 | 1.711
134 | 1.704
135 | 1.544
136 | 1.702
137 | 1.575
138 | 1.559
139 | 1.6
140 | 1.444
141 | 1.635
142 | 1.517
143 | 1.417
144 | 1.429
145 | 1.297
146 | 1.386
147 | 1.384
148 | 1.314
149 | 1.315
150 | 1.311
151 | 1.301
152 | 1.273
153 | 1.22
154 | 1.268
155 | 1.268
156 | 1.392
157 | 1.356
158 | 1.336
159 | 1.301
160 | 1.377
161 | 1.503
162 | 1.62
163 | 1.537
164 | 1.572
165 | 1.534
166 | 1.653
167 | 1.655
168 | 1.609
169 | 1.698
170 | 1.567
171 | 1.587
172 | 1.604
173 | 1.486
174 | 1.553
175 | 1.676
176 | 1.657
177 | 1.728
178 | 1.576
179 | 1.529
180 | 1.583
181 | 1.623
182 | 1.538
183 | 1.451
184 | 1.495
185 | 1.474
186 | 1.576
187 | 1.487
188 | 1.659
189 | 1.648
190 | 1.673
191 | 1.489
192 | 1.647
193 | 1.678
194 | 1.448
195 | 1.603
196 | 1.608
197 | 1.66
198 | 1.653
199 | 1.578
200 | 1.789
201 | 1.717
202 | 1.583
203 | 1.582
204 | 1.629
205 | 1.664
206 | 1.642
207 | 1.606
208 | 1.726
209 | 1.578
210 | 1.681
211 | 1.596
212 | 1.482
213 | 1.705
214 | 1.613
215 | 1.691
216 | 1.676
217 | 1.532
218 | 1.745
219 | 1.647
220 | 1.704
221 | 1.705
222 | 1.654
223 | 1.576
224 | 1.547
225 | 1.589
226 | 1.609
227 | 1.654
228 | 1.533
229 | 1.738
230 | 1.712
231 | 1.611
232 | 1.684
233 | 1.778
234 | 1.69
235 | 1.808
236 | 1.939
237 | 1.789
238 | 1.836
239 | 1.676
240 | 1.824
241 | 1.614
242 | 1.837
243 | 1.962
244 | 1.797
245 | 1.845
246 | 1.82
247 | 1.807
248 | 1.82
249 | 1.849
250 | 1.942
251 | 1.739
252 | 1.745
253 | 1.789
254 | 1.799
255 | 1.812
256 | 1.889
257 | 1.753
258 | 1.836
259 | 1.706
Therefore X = 1.77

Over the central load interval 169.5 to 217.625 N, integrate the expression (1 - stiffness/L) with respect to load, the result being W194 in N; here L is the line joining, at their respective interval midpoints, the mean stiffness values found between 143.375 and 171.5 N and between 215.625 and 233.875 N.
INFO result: -1.8 N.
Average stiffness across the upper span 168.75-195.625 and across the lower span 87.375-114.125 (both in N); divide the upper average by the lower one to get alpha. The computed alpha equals 0.9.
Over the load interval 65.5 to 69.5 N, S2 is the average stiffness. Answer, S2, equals 1.83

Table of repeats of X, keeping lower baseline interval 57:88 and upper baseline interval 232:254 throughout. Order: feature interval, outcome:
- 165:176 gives 1.1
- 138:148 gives 1.8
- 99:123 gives 1.2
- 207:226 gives 1.7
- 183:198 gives 1.8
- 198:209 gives 0.9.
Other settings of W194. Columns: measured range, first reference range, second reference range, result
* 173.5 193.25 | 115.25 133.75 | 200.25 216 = 0.79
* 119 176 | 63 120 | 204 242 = 5.80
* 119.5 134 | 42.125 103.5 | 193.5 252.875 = 0.48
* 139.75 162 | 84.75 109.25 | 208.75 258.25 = 4.83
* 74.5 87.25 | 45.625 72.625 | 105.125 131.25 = 0.21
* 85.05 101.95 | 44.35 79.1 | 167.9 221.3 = 0.07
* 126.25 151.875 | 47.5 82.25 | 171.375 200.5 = 2.19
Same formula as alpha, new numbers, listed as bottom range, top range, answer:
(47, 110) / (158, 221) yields 0.89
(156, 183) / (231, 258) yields 1.16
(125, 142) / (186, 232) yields 0.99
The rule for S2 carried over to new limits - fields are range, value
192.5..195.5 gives 1.58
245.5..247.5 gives 1.81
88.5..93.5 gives 1.83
